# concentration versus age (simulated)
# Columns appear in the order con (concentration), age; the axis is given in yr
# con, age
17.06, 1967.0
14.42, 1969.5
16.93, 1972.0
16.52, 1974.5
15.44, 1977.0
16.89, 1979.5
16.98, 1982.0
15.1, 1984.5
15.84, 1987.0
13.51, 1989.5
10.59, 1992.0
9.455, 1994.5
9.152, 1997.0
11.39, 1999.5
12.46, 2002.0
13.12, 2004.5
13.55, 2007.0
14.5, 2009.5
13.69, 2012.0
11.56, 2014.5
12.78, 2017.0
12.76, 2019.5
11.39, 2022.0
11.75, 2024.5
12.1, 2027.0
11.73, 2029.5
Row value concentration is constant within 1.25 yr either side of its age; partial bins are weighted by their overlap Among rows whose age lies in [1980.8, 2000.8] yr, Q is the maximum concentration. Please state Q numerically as 16.98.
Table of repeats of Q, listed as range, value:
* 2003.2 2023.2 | 14.5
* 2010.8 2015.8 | 13.69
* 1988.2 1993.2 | 13.51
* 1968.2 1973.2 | 16.93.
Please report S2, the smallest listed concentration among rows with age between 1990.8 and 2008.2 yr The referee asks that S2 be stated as 9.152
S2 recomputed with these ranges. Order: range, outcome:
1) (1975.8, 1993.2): 10.59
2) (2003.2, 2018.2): 11.56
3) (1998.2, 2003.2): 11.39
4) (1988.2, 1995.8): 9.455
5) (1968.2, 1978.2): 14.42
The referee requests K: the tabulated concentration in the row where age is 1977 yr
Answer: 15.44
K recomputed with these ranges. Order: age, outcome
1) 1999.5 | 11.39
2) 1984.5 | 15.1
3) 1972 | 16.93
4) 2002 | 12.46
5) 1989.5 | 13.51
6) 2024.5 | 11.75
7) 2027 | 12.1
